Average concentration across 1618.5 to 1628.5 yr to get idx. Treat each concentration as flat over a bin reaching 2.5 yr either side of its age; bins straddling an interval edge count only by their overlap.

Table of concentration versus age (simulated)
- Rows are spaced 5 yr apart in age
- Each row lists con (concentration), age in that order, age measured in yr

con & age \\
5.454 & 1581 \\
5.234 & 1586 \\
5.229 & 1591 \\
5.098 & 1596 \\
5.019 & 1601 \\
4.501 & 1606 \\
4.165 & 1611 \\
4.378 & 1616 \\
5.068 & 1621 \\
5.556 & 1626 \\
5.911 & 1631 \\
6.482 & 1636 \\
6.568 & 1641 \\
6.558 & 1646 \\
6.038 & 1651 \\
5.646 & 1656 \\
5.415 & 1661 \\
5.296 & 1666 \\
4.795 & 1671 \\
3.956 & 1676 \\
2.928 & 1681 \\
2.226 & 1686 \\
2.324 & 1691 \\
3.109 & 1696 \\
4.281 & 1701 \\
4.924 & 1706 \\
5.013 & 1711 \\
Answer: 5.31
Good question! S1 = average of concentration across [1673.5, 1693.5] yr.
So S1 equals 2.86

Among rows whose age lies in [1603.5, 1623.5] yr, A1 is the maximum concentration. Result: 5.068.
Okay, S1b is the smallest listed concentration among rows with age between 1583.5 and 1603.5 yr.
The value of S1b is 5.019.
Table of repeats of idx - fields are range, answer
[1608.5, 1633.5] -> 5.02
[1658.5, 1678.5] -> 4.87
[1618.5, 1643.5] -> 5.92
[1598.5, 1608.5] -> 4.76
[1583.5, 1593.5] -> 5.23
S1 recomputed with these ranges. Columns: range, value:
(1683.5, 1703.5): 2.99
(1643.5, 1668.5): 5.79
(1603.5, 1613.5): 4.33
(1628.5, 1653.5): 6.31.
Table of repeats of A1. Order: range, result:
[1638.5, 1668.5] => 6.568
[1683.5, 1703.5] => 4.281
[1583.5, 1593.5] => 5.234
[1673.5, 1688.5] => 3.956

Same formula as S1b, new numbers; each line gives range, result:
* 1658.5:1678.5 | 3.956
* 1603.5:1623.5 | 4.165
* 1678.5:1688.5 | 2.226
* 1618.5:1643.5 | 5.068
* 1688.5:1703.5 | 2.324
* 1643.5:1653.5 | 6.038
